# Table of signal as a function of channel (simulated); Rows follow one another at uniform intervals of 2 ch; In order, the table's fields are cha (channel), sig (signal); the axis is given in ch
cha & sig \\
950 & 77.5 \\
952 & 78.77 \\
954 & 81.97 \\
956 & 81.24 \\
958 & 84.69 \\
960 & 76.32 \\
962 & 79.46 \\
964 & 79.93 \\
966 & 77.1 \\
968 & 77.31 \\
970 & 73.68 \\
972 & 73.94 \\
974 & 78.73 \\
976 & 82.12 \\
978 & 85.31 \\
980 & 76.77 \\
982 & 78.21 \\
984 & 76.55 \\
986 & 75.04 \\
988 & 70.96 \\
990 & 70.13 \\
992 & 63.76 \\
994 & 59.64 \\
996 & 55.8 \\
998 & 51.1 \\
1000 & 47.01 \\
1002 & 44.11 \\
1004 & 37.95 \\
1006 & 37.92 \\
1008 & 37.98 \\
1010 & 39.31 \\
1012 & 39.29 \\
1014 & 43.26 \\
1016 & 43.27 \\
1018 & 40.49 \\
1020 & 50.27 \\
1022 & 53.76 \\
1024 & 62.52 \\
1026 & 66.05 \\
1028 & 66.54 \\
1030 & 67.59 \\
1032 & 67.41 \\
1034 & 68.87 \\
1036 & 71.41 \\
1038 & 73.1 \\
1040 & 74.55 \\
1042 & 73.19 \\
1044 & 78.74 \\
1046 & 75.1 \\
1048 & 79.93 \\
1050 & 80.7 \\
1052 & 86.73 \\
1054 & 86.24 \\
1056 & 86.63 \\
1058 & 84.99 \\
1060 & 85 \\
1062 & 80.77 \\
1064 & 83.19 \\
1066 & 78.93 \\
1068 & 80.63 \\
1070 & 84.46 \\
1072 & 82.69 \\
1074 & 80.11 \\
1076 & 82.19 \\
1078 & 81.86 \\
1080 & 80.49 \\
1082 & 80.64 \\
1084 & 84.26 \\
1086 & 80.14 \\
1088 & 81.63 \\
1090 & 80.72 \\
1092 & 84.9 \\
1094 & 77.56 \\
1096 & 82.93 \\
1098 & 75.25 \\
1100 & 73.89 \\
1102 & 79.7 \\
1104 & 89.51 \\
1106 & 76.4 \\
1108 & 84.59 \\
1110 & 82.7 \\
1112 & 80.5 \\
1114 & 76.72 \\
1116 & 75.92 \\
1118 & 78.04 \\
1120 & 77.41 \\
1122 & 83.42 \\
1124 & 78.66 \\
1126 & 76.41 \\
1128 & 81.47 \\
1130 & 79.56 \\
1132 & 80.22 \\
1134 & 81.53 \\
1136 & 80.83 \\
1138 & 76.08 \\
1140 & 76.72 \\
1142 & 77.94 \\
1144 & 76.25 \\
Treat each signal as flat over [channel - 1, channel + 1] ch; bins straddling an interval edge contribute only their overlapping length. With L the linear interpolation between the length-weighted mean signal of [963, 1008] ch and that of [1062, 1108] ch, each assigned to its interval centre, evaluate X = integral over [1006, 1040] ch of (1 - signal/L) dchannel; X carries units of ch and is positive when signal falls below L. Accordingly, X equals 7.8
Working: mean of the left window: 66.3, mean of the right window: 81.1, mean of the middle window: 55.7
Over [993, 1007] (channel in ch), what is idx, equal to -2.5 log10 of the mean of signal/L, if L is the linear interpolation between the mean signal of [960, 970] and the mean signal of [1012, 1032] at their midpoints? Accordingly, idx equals 0.32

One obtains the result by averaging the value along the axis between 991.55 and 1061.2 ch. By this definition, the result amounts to 62.3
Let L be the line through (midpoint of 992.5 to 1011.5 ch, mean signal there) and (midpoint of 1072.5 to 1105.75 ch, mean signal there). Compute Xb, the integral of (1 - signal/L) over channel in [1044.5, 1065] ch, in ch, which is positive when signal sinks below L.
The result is -4.8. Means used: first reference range 46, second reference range 80.9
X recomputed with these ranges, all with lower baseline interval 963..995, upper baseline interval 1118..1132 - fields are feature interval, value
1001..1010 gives 4.3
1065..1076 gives -0.5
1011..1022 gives 4.6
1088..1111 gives -0.6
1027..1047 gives 1.3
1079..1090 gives -0.4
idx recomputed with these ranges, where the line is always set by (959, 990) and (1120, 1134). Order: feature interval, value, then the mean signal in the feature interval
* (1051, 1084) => -0.054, 82.9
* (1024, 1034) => 0.173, 66.7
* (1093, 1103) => 0.021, 77.9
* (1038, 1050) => 0.028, 76.4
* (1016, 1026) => 0.433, 52.3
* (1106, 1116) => -0.007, 80.1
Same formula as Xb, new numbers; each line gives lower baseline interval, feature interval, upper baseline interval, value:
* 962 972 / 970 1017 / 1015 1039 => 7.22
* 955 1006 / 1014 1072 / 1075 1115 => 2.88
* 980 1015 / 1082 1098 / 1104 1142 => -1.78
